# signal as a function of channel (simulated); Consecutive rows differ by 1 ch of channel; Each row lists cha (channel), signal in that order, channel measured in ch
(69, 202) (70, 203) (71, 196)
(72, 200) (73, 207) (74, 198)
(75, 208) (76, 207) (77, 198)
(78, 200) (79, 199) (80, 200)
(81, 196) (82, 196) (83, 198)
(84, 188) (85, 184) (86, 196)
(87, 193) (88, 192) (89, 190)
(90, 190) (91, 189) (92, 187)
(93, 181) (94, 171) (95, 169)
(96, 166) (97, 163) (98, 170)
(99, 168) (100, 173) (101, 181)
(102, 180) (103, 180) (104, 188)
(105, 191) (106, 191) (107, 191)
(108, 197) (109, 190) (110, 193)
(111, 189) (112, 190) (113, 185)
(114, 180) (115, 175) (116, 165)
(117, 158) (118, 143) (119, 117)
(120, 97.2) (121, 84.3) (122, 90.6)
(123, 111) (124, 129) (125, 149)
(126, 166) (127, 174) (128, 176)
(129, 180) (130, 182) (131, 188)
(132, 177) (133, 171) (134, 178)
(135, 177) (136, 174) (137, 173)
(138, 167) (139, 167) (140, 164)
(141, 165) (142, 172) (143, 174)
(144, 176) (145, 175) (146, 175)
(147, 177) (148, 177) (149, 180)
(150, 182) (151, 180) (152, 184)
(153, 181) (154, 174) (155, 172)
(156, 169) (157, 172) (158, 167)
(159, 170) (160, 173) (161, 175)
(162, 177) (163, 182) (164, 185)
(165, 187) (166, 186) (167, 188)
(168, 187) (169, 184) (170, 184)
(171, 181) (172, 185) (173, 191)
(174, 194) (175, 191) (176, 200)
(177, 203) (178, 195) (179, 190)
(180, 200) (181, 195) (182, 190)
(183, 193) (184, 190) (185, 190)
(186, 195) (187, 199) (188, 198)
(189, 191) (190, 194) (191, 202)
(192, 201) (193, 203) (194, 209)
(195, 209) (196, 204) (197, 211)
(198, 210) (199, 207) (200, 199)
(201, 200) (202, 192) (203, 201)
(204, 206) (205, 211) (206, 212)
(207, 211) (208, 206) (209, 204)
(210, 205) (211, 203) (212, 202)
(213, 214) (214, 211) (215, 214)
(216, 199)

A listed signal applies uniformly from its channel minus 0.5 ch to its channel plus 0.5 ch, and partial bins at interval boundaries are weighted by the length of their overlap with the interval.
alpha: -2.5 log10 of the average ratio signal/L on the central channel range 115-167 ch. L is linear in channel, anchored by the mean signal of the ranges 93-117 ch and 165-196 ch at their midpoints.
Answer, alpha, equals 0.13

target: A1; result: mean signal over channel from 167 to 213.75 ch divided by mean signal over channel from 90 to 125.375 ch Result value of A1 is 1.2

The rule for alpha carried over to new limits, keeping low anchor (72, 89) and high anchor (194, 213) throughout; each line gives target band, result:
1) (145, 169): 0.14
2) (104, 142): 0.21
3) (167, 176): 0.09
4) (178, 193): 0.05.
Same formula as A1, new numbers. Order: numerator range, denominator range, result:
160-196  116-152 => 1.19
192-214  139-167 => 1.17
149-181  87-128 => 1.09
